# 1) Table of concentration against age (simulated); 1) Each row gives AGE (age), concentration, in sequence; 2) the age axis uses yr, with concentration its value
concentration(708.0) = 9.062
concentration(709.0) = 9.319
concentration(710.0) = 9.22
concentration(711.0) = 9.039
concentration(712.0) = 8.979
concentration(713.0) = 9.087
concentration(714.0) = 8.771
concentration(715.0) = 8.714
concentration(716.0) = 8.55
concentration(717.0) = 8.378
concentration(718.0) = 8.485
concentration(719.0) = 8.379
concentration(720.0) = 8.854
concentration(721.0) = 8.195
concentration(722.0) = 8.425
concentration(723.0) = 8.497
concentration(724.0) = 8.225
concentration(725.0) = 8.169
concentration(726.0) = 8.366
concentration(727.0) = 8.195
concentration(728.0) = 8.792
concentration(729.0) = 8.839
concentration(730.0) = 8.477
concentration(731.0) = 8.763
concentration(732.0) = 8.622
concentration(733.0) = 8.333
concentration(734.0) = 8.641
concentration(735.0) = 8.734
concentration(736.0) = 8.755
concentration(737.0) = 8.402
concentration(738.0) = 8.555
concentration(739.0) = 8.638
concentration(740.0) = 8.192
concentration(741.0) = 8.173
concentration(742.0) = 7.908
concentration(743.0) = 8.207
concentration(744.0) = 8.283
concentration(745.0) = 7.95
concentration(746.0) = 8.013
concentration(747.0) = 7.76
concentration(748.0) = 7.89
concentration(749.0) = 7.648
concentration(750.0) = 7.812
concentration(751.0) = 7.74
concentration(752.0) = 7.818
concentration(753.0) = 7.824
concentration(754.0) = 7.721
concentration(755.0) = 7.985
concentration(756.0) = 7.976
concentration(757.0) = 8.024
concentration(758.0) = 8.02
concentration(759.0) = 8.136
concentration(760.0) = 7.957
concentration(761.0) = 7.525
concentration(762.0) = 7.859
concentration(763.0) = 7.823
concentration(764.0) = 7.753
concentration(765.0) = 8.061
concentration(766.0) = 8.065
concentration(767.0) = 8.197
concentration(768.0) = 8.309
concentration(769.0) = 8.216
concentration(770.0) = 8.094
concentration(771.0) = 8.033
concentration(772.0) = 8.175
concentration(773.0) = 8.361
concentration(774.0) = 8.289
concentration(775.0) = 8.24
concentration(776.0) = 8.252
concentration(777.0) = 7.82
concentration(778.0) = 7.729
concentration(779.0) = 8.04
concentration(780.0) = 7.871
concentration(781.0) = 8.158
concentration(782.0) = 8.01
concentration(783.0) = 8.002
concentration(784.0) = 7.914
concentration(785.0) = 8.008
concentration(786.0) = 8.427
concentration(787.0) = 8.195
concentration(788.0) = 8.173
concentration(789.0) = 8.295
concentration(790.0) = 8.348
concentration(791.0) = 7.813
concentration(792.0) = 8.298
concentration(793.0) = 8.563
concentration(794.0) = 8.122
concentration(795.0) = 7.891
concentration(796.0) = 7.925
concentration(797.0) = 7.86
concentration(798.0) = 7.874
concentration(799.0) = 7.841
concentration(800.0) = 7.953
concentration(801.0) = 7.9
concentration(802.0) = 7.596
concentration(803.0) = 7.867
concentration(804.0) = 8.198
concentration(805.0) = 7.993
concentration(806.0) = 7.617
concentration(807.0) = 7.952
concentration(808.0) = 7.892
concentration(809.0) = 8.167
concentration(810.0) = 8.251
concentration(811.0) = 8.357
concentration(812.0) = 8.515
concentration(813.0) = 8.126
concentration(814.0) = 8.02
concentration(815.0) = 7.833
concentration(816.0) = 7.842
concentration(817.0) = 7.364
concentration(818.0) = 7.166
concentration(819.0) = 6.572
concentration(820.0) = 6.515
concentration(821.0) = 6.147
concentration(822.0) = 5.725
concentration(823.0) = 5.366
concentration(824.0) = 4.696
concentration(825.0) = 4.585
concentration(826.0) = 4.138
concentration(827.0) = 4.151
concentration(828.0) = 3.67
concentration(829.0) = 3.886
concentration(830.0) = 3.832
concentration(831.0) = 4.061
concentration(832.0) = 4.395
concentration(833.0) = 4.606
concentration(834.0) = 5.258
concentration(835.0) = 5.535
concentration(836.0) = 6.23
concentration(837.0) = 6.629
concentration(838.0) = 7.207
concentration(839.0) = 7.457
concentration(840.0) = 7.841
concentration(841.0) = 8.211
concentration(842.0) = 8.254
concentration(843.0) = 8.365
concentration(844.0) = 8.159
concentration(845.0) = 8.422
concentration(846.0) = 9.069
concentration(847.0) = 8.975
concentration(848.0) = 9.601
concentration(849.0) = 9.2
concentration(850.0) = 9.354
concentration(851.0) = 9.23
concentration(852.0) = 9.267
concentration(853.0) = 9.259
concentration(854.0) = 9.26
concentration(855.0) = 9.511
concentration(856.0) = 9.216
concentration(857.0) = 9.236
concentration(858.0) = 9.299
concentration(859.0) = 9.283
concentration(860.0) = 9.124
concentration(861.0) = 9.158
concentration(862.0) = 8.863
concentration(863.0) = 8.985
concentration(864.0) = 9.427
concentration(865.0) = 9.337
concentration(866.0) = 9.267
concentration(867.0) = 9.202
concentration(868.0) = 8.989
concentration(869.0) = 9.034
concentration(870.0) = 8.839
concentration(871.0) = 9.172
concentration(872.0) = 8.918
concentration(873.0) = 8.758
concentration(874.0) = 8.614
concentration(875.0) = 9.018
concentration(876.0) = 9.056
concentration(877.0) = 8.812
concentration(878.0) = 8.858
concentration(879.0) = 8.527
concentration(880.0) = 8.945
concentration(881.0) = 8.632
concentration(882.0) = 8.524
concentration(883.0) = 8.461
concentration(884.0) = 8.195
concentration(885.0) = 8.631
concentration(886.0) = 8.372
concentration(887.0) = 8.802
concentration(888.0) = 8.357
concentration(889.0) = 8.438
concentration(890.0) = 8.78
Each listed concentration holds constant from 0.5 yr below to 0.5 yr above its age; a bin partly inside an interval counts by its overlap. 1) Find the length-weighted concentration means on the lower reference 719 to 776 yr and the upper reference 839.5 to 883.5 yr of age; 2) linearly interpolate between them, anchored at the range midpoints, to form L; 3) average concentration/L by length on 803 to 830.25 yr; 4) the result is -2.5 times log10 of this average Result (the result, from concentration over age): 0.28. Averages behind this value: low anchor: 8.19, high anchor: 8.94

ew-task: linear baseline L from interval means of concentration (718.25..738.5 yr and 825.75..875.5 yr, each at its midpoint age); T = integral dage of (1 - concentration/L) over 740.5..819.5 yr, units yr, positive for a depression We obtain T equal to 2.7 yr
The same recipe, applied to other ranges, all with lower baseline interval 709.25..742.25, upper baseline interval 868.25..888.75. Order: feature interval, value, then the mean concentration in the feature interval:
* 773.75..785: 0.8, 8.02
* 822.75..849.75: 7.1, 6.4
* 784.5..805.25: 1.4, 8.06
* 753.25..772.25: 1.4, 7.99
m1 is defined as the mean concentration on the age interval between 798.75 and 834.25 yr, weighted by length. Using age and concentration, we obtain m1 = 6.56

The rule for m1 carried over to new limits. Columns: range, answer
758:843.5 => 7.35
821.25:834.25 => 4.51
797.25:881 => 7.78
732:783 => 8.08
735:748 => 8.24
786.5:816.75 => 8.04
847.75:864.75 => 9.25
